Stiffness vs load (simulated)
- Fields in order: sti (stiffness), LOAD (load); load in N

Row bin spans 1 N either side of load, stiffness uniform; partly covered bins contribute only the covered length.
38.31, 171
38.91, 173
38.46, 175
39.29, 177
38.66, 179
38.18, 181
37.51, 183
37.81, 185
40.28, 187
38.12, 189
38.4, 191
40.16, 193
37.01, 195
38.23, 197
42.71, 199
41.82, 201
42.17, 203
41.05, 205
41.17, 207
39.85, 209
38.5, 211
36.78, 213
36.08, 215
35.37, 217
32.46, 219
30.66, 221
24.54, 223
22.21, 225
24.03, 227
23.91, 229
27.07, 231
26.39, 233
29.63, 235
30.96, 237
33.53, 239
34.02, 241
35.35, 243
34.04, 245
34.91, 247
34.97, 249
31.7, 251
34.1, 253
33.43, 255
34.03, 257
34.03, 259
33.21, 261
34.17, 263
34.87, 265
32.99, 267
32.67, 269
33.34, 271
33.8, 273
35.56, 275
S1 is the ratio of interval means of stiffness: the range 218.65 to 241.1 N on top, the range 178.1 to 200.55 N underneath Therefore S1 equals 0.72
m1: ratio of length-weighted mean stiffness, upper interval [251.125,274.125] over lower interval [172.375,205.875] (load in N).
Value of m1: 0.85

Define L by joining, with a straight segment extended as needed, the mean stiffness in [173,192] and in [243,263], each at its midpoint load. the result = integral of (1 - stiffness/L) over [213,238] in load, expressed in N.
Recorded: 4.8 N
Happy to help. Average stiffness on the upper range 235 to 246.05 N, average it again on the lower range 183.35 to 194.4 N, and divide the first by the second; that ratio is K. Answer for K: 0.86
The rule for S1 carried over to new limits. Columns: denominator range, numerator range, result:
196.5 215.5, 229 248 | 0.78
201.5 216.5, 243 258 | 0.86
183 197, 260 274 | 0.87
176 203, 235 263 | 0.86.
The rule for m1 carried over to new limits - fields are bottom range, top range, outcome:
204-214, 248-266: 0.86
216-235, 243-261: 1.23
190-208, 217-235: 0.67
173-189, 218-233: 0.68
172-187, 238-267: 0.88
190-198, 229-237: 0.72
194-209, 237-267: 0.84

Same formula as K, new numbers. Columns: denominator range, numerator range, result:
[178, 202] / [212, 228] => 0.77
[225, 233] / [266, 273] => 1.33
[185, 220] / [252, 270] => 0.87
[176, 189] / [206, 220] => 0.96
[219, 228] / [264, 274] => 1.28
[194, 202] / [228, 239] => 0.70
